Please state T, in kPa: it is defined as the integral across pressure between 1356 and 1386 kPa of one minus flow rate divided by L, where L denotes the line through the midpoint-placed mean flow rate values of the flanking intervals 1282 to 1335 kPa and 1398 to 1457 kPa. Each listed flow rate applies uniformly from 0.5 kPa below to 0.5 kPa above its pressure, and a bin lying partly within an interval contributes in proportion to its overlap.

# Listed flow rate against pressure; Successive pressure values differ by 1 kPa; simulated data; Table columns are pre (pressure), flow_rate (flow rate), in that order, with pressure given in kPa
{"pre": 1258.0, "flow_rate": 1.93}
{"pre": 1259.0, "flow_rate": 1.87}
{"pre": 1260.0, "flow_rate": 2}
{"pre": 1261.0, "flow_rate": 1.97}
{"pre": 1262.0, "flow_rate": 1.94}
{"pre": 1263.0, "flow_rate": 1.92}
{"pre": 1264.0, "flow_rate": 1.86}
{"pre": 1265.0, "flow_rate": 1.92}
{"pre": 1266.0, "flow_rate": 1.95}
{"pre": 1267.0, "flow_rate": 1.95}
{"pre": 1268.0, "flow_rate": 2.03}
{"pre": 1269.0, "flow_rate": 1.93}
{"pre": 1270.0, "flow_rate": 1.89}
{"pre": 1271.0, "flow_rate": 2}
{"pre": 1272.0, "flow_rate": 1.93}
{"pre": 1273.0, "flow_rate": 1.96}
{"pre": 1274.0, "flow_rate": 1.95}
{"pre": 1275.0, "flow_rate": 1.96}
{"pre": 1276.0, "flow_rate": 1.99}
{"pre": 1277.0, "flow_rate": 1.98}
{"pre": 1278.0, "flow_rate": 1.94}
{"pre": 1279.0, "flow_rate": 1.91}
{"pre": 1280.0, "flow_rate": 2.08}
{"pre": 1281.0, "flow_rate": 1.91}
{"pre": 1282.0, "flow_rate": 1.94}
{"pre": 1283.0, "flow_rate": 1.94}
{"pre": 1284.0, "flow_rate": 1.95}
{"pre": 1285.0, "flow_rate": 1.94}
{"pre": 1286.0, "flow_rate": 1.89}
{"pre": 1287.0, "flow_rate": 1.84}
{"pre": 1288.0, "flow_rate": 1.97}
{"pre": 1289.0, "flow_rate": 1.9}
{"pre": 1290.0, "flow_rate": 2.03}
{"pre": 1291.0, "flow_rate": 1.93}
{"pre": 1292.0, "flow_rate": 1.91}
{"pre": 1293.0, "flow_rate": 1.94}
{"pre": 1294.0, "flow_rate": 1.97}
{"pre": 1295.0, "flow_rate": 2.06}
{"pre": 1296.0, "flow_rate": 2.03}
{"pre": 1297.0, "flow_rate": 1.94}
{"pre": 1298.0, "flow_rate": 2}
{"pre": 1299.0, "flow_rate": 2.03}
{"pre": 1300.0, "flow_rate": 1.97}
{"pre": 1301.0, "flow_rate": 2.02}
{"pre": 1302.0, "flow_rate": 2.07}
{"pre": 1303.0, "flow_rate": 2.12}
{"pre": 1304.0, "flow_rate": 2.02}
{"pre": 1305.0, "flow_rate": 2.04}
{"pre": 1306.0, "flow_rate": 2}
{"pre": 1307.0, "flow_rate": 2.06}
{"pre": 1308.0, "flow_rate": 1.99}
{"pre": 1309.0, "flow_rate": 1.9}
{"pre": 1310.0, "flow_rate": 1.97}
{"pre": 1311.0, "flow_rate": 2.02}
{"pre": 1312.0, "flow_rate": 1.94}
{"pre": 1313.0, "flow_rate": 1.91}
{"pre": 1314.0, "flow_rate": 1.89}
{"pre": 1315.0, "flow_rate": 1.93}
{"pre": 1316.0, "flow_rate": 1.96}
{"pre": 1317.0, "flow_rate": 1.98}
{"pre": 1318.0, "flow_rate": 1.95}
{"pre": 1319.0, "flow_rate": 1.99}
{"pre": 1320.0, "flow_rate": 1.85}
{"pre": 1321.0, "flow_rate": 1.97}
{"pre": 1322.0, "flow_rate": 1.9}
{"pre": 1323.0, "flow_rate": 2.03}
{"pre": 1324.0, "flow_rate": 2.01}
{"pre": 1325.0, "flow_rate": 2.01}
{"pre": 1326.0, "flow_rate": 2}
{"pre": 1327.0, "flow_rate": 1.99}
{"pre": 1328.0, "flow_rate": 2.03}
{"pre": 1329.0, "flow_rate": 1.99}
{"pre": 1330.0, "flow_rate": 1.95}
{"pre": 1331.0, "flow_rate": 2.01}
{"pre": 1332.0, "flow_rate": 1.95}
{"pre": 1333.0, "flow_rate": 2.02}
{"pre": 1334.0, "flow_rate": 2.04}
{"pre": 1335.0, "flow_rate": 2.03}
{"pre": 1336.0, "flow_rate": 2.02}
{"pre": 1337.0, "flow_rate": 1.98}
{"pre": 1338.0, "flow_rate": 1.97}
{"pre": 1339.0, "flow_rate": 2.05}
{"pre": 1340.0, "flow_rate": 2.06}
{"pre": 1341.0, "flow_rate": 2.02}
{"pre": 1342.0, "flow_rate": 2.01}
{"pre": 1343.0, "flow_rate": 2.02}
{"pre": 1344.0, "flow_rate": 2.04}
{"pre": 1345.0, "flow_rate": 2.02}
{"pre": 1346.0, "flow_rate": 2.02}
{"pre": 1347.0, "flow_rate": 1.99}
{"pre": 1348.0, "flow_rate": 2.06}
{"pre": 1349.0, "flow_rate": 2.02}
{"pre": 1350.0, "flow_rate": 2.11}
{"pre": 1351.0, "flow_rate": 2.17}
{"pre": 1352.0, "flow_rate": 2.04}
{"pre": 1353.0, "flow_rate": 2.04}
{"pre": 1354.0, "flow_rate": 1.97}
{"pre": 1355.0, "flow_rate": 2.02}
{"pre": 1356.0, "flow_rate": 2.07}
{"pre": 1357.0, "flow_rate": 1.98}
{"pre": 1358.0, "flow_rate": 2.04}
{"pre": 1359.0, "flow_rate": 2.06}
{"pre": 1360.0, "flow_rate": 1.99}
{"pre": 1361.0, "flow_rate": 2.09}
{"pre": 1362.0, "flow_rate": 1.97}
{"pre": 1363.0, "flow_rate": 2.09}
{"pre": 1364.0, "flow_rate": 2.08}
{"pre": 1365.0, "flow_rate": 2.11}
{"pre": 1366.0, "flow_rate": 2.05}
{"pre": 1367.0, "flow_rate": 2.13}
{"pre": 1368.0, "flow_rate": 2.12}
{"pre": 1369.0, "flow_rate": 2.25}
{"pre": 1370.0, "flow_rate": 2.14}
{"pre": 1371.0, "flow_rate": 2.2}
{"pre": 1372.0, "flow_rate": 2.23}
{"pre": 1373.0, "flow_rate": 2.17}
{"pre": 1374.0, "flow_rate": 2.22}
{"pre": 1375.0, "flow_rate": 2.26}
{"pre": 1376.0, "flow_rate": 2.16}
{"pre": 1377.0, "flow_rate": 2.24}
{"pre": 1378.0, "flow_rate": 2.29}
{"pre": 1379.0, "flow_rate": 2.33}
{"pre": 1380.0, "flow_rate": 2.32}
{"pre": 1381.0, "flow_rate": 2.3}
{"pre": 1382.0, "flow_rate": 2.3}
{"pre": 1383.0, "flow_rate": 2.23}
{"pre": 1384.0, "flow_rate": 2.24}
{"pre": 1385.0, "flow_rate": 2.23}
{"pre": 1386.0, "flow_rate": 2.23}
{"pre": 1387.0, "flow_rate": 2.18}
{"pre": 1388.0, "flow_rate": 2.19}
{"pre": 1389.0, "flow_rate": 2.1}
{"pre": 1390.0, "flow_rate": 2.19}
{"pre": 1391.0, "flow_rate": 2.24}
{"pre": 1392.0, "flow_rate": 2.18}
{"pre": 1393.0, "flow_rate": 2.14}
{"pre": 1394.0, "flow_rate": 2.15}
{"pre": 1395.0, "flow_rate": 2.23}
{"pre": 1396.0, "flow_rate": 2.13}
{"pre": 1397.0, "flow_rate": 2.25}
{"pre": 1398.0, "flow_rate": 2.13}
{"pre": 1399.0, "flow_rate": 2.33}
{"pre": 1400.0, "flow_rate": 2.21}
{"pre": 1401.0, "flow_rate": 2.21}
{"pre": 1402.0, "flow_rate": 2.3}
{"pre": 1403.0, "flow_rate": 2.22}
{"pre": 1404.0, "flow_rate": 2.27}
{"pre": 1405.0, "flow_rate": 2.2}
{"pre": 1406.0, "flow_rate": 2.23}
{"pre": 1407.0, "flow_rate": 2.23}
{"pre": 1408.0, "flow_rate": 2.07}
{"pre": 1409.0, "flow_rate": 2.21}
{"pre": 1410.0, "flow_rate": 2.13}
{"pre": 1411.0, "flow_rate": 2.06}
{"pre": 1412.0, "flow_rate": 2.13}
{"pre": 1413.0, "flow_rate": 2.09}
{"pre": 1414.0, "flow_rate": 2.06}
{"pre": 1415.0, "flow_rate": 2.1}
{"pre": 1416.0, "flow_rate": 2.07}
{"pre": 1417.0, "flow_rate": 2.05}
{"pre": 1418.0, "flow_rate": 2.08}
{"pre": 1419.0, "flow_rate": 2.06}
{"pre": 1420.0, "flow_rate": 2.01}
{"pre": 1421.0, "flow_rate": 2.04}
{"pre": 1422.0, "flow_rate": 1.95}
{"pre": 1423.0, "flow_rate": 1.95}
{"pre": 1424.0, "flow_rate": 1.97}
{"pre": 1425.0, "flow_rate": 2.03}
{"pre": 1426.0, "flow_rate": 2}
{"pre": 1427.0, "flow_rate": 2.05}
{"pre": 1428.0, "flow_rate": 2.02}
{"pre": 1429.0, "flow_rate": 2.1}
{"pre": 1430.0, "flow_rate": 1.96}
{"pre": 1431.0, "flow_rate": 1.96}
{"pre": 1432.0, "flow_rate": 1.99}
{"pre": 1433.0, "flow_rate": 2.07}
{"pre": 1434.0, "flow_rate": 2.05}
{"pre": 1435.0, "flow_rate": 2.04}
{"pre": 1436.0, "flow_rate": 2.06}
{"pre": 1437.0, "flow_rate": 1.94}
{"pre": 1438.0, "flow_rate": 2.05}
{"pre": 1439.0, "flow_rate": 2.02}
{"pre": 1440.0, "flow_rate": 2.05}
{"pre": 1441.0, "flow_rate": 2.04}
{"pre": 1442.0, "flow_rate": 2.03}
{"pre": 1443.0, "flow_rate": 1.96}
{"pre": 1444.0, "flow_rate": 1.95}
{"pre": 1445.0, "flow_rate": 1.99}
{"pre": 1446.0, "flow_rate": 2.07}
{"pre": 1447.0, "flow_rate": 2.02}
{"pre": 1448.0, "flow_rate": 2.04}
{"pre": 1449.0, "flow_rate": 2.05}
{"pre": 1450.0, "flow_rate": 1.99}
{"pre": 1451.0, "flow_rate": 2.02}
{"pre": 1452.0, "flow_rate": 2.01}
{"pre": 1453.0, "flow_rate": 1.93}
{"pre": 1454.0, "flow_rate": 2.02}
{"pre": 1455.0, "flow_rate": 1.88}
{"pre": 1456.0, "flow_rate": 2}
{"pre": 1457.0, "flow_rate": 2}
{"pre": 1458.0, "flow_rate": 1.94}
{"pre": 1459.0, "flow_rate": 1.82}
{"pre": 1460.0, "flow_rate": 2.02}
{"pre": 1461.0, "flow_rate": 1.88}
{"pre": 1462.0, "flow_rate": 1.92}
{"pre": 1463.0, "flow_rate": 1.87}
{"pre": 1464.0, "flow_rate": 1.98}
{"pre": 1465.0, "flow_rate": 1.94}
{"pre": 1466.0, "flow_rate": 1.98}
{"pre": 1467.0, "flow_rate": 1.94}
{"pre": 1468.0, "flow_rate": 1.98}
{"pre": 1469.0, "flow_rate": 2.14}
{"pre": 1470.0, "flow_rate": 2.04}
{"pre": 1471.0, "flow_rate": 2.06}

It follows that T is -2.14 kPa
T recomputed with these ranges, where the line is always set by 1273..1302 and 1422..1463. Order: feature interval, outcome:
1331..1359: -0.8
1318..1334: -0.1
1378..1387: -1.3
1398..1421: -1.8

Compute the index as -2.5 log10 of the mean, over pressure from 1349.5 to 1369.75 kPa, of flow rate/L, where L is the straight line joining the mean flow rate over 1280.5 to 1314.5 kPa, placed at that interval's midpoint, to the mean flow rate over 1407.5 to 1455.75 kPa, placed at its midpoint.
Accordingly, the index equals -0.04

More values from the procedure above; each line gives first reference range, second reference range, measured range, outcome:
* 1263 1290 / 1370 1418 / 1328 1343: 0.033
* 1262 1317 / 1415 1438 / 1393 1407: -0.106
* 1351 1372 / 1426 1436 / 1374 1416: -0.075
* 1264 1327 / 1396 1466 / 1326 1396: -0.052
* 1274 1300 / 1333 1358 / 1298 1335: 0.004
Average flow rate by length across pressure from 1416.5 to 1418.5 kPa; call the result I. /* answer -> 2.06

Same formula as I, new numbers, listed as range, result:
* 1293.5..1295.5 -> 2.02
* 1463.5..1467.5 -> 1.96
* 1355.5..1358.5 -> 2.03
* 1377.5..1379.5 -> 2.31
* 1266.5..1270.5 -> 1.95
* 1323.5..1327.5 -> 2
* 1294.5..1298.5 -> 2.01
